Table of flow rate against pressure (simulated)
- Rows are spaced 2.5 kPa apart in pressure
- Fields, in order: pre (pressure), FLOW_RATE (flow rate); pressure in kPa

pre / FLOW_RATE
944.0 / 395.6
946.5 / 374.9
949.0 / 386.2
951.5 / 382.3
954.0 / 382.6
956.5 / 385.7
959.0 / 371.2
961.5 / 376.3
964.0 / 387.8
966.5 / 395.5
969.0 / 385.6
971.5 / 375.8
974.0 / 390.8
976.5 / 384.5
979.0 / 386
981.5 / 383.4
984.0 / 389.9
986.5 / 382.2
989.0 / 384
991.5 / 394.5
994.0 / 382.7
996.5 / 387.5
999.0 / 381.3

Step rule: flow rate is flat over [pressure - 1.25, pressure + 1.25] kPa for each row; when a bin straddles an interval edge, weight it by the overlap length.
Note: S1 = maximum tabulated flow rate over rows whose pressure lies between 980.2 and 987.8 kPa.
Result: 389.9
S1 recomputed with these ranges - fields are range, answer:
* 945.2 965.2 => 387.8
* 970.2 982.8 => 390.8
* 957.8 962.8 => 376.3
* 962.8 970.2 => 395.5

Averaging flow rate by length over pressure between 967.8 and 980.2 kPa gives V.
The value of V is 385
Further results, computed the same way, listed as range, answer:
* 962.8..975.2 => 387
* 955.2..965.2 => 380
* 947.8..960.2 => 382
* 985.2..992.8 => 387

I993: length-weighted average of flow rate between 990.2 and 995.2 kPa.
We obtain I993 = 389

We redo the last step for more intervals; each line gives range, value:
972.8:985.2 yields 387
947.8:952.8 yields 384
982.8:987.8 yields 386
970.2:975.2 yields 383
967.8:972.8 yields 381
